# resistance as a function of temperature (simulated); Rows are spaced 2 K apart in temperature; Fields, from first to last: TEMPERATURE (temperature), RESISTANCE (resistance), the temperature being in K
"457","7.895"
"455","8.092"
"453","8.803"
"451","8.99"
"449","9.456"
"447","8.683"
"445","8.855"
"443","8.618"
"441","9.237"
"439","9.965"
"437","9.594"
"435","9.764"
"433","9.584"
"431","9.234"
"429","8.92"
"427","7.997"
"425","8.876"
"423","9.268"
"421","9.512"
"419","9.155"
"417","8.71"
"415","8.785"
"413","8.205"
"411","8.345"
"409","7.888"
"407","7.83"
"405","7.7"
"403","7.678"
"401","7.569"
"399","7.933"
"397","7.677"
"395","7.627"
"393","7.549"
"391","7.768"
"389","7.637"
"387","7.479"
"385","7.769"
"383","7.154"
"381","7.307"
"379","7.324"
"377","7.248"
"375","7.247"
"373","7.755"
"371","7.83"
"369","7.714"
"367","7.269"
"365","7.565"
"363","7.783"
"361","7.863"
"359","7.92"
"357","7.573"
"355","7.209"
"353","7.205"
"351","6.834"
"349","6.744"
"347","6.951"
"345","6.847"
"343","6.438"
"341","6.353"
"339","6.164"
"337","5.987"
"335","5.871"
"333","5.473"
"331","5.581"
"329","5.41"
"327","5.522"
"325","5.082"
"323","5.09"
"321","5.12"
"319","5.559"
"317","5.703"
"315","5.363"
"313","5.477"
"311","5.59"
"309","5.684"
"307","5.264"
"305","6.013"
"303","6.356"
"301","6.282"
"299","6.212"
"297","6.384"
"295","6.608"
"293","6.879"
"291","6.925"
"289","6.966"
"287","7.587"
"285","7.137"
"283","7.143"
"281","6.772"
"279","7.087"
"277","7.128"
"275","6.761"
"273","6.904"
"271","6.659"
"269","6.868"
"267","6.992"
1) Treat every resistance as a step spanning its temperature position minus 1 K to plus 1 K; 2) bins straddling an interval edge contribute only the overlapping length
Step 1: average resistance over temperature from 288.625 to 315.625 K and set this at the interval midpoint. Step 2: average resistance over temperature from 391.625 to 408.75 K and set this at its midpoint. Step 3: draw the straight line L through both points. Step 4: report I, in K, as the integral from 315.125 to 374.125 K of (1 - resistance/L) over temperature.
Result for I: 2.5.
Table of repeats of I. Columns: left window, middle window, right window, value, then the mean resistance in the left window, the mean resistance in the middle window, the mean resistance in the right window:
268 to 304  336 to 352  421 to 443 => 2.54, 6.81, 6.54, 9.23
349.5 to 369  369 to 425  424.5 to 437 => 2.71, 7.46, 7.94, 9.11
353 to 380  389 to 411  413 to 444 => 1.70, 7.55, 7.75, 9.12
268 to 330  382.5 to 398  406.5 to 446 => 1.09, 6.24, 7.6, 8.93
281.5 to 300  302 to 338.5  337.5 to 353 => 6.34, 6.87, 5.57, 6.64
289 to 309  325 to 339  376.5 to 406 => 2.34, 6.32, 5.64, 7.57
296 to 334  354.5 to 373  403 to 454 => -1.67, 5.64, 7.65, 8.86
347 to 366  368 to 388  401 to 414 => 0.33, 7.39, 7.48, 7.91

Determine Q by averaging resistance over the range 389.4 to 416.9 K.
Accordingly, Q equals 7.91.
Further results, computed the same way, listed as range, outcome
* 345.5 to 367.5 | 7.35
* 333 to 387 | 7.13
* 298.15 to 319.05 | 5.78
